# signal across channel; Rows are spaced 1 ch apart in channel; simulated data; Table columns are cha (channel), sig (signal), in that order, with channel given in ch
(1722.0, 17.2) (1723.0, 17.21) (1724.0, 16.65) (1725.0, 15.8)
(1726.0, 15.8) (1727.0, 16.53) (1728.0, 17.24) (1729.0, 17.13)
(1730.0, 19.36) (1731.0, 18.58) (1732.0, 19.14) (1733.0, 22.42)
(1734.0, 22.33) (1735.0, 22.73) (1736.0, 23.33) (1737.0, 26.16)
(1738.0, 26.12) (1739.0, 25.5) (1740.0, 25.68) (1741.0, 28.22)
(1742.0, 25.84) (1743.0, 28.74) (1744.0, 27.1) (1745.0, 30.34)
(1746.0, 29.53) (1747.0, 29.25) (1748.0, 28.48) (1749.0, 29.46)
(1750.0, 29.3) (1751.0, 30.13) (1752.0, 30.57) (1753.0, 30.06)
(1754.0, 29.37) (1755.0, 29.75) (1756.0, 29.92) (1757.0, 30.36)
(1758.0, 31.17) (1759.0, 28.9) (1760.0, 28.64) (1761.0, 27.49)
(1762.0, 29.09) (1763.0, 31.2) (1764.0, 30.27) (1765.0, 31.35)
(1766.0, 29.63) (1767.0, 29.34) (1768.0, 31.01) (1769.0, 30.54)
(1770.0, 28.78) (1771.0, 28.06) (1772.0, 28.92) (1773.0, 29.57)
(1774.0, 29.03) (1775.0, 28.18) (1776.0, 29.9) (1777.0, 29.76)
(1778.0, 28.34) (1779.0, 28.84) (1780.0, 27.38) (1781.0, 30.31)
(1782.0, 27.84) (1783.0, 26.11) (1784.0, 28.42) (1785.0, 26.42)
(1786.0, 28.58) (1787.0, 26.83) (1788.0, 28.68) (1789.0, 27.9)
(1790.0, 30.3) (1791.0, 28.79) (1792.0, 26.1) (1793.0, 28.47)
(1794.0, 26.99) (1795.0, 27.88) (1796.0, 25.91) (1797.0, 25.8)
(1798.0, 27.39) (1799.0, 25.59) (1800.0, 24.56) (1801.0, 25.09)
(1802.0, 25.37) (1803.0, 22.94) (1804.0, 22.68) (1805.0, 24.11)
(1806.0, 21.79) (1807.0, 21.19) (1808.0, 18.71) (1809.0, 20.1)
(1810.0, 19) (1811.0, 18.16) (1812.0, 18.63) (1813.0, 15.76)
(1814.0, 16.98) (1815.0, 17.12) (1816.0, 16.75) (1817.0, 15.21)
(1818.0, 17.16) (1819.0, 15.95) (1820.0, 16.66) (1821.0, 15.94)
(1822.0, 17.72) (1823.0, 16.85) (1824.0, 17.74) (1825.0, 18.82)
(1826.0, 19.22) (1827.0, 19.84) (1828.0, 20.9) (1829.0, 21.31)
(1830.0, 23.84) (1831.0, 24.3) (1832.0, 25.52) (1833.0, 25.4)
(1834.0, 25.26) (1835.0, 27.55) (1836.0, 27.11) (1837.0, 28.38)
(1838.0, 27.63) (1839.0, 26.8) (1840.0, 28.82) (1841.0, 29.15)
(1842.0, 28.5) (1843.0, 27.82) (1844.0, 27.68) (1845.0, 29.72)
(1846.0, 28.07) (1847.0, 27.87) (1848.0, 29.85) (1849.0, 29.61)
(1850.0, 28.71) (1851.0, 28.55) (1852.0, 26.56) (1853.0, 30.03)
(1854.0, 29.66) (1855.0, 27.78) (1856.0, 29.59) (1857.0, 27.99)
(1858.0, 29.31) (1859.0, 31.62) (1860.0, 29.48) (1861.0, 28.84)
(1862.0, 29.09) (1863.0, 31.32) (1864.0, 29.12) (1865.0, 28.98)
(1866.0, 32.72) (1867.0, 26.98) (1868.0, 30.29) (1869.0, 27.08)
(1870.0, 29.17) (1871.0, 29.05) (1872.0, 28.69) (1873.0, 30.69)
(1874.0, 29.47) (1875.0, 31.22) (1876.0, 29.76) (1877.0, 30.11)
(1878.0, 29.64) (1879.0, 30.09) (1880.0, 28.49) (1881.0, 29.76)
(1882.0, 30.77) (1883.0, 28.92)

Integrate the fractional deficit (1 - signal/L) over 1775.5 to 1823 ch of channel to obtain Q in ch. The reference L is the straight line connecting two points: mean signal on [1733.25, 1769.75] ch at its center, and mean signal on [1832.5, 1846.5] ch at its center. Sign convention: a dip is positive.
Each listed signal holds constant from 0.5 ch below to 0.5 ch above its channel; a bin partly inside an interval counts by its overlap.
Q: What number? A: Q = 7.5 ch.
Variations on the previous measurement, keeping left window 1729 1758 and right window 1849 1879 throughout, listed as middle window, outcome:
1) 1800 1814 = 3.5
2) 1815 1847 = 6.4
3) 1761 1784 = -1.6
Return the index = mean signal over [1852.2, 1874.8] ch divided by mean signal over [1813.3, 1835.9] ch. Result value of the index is 1.48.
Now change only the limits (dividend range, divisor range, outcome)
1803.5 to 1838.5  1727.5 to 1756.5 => 0.79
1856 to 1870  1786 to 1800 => 1.08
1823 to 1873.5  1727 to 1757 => 1.05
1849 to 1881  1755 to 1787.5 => 1.01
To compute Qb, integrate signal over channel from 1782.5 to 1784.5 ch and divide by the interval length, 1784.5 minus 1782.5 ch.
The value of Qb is 27.3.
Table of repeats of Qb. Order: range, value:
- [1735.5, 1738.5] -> 25.2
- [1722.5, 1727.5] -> 16.4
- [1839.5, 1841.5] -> 29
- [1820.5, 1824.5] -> 17.1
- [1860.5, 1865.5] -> 29.5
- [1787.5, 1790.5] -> 29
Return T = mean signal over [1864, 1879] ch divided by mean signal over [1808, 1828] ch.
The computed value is 1.7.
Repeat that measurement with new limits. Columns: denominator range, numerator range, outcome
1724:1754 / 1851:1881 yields 1.20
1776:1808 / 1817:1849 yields 0.89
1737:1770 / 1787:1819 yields 0.79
